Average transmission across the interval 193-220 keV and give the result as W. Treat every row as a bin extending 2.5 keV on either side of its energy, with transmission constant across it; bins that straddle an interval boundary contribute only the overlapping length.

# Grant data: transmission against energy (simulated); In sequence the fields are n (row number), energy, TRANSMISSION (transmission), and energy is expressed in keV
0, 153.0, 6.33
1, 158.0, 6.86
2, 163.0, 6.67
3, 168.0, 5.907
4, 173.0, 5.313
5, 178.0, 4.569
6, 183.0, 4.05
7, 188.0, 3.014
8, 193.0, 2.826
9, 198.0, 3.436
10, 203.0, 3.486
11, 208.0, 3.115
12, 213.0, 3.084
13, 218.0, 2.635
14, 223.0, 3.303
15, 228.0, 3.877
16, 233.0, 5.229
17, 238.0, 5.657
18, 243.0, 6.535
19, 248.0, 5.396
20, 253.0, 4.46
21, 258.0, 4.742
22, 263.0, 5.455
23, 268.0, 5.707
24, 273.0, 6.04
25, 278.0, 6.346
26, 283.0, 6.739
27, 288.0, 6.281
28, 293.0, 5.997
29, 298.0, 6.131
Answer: 3.13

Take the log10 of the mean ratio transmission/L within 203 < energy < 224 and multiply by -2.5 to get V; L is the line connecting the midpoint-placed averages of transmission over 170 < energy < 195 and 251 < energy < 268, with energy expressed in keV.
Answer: 0.39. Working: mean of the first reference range 4.02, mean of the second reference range 5.02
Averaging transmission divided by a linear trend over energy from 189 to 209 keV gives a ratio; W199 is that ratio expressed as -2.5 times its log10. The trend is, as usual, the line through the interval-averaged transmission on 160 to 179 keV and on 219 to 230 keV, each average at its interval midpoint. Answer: 0.36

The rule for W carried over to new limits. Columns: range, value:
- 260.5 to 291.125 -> 6.09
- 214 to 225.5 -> 2.98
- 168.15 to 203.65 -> 3.97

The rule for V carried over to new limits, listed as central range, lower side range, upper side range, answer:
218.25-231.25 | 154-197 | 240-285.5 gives 0.46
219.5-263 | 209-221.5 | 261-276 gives -0.14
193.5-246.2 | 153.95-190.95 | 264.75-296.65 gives 0.38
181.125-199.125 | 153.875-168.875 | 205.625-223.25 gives 0.36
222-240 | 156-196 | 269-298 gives 0.21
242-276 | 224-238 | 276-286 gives 0.04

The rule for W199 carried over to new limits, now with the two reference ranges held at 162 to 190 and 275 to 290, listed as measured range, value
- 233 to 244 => -0.008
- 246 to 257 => 0.221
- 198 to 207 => 0.469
